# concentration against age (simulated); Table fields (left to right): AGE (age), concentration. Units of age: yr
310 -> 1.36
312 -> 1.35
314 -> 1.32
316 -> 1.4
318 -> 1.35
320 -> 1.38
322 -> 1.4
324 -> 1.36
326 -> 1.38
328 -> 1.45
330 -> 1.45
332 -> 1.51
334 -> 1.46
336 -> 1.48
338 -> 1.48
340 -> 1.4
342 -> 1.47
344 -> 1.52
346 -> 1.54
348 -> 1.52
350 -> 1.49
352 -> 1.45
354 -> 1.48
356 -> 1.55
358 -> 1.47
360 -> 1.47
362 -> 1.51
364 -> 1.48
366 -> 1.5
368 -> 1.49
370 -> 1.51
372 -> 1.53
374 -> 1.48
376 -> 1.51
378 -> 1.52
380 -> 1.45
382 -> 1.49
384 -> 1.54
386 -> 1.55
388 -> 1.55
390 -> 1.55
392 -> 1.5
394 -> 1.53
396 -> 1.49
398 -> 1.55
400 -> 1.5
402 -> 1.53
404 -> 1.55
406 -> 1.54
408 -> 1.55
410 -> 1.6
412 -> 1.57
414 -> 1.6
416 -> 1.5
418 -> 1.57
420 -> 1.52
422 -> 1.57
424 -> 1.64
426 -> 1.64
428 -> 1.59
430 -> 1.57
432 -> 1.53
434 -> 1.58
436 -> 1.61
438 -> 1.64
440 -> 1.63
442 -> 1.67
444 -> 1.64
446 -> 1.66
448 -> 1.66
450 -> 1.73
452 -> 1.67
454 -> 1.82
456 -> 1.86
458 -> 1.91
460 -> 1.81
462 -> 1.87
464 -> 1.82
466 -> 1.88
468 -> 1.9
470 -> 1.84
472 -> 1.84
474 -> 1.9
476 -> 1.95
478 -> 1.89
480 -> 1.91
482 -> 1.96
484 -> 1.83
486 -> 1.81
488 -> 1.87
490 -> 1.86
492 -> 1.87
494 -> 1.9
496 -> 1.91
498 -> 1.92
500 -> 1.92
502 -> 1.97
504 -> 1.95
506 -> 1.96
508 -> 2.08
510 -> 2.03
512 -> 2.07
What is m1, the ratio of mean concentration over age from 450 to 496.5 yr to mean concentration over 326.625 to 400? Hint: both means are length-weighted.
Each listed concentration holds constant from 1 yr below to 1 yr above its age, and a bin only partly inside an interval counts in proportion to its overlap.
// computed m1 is 1.2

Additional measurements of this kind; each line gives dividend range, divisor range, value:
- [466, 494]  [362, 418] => 1.23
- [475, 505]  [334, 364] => 1.28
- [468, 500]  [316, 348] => 1.31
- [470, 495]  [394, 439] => 1.20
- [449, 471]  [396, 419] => 1.18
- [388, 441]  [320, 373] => 1.06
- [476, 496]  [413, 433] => 1.20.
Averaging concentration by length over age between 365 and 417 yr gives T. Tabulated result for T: 1.53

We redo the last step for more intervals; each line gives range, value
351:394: 1.5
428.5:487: 1.77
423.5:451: 1.63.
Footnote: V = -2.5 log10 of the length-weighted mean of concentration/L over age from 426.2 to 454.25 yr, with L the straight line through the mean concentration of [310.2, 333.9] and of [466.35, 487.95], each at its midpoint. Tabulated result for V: 0.08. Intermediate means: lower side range 1.4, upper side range 1.88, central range 1.64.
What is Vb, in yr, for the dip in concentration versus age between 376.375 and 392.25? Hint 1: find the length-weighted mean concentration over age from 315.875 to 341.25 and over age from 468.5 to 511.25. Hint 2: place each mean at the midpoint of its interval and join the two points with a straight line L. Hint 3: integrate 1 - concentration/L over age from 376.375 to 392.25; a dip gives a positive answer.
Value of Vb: 0.74 yr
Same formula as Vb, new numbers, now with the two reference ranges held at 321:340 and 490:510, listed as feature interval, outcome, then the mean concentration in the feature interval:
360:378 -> 0.6 yr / 1.5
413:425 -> 1.0 yr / 1.57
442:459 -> 0.5 yr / 1.74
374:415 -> 2.4 yr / 1.53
